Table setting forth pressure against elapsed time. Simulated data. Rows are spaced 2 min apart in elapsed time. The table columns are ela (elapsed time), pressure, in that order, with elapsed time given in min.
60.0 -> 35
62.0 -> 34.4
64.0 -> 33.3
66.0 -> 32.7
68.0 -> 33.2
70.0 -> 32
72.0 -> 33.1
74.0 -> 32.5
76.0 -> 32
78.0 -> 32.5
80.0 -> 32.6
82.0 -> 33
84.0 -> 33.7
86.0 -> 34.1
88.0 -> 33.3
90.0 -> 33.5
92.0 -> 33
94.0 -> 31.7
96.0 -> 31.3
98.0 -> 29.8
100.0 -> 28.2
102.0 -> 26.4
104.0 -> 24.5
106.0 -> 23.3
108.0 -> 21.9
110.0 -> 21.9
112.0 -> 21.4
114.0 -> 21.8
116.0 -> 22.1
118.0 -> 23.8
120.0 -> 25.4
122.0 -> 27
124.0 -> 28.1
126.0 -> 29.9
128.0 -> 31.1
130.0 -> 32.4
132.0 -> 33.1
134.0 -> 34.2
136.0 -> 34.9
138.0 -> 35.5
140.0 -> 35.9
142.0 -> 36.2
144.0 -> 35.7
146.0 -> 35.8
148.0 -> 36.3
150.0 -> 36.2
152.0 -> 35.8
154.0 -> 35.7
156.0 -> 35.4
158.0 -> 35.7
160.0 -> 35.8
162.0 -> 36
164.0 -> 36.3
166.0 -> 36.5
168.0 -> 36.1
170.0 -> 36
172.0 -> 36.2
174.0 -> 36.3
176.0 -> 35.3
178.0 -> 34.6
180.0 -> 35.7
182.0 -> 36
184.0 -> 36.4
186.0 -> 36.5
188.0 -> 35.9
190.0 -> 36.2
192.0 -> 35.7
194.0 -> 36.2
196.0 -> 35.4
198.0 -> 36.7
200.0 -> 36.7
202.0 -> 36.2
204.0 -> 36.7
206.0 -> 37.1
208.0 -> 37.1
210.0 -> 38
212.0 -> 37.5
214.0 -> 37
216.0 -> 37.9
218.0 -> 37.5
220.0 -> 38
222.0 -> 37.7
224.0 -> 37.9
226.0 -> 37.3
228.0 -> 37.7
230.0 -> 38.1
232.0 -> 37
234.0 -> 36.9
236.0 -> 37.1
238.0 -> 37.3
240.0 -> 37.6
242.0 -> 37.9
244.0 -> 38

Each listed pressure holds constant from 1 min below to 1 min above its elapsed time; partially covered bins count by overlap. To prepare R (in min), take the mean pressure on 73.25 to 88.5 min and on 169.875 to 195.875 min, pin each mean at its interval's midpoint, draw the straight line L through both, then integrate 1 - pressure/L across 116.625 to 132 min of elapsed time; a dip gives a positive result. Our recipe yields 2.6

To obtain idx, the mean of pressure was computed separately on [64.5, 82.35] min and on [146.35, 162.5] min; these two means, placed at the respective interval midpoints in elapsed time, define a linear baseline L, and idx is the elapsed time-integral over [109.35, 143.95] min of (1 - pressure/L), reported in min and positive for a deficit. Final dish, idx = 5.43 min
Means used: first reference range 32.6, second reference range 35.9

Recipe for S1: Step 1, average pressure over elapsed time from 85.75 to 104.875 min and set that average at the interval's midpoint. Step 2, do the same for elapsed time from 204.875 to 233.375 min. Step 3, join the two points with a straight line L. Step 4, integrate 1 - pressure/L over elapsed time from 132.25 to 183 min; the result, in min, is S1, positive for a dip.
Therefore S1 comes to -2.5 min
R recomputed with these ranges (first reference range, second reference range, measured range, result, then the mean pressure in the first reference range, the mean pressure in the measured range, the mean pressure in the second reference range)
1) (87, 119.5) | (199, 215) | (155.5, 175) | -1.9 min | 26.7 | 36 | 37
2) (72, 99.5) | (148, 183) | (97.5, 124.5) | 7.3 min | 32.5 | 24.5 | 35.9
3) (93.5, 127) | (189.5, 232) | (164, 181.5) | -1.7 min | 25.7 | 35.9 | 37.1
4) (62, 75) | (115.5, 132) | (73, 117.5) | 2.7 min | 32.9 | 28.8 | 28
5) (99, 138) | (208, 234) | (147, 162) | -2.5 min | 27.1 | 35.9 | 37.6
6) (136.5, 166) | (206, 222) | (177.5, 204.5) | 0.6 min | 35.9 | 36.1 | 37.5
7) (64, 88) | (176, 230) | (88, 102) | 1.0 min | 32.9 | 31.1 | 36.8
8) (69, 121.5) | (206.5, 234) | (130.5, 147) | -1.7 min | 28.8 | 35.1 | 37.6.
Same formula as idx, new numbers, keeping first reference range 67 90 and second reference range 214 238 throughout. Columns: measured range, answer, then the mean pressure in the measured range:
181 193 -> 0.1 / 36.1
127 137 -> 0.4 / 33.1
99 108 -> 2.3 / 25.2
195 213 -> 0.0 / 36.8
